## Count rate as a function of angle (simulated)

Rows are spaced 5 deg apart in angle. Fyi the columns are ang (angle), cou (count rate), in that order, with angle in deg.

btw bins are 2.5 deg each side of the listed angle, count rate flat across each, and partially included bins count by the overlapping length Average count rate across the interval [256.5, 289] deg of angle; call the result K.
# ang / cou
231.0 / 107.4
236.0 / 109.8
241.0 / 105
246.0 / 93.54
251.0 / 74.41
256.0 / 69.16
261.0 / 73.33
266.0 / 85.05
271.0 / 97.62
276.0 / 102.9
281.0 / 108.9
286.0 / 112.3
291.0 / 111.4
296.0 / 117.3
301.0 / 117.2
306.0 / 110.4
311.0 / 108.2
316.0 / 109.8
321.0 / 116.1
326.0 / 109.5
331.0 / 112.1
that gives 95.2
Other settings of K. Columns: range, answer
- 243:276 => 84.1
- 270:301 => 110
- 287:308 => 114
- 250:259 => 71.4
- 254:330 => 104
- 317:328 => 113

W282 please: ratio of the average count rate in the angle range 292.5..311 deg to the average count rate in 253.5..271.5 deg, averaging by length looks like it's 1.43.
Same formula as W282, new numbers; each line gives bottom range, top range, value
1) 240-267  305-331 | 1.35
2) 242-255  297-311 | 1.34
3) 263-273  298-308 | 1.27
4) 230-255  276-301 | 1.17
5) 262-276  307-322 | 1.21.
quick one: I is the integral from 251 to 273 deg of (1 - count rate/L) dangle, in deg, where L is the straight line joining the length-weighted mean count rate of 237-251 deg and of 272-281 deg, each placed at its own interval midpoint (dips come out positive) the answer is 4.4 deg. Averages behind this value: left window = 96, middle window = 80.1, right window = 104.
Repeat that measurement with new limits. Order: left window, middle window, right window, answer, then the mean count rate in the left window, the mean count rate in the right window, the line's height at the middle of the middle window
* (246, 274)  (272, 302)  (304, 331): -4.8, 81.5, 111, 95.3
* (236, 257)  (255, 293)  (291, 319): 1.9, 89.6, 113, 100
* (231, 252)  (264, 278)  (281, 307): 1.5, 98.6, 113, 107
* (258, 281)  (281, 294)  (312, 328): -1.7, 91.4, 112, 98.6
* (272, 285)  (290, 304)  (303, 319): -1.0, 106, 110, 108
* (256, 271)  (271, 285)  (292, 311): -1.8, 80.6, 114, 93.3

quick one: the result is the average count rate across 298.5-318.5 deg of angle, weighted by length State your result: 111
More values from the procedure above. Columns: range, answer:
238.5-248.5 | 99.3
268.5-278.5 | 100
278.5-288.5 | 111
